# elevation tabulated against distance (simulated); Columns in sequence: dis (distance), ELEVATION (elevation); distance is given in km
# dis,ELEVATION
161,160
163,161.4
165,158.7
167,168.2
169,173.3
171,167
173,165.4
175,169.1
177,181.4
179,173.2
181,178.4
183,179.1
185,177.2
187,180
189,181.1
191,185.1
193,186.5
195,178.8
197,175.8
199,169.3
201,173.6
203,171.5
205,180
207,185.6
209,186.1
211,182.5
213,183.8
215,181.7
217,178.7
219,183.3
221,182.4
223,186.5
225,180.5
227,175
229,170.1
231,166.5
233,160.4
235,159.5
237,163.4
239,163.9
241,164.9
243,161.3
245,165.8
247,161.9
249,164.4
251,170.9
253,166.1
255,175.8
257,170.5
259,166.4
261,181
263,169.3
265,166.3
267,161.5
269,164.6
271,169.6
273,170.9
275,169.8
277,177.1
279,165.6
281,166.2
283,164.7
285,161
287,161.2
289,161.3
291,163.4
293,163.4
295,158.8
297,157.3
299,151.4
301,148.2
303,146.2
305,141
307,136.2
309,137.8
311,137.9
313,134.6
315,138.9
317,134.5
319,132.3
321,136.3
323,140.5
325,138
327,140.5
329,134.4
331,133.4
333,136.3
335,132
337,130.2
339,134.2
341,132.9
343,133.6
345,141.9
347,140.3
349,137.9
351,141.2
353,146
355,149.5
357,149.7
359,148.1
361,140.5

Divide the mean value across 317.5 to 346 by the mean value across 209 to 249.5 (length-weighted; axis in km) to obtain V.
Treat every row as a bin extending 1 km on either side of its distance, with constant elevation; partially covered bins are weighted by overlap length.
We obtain 0.79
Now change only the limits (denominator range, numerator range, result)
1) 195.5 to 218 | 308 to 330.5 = 0.76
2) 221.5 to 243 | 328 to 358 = 0.82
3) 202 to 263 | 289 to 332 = 0.83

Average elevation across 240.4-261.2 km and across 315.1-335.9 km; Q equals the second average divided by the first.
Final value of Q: 0.81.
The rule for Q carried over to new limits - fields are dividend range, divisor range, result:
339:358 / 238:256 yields 0.85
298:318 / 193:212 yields 0.79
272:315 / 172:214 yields 0.87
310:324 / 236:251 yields 0.83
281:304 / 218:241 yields 0.92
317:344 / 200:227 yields 0.75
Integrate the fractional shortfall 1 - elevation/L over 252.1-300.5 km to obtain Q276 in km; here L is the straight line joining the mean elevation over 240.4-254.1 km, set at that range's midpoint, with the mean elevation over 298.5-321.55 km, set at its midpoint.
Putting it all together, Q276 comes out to -4.0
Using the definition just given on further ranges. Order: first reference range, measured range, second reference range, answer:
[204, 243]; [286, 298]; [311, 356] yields -0.7 km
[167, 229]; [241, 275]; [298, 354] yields -1.8 km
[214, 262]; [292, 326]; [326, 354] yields 0.9 km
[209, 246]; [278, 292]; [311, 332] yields -1.2 km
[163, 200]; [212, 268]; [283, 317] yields -2.9 km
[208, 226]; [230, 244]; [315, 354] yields 1.0 km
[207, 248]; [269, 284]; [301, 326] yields -1.5 km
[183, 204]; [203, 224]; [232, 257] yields -1.2 km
